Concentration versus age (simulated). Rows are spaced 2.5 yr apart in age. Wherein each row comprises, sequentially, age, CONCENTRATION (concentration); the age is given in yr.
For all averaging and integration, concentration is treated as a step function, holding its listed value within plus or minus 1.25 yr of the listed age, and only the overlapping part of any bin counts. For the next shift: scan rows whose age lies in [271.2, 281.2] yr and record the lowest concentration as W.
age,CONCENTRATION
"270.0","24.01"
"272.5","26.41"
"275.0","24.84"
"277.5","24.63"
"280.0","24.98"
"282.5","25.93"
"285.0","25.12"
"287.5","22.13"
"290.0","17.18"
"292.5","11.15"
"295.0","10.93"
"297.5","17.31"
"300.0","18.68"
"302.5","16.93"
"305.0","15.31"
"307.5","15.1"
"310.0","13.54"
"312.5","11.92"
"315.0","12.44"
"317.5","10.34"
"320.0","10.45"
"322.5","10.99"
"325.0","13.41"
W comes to 24.63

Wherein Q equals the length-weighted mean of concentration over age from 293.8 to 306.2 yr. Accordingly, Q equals 15.9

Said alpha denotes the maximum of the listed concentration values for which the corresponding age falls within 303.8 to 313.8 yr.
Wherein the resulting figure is 15.31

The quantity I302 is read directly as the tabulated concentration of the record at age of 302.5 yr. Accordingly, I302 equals 16.93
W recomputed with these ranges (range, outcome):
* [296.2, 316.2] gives 11.92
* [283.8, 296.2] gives 10.93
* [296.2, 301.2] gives 17.31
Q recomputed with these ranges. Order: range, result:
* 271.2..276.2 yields 25.6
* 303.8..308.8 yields 15.2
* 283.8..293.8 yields 18.8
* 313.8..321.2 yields 11.1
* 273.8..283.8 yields 25.1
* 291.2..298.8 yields 13.2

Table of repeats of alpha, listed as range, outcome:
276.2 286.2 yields 25.93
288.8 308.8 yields 18.68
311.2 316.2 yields 12.44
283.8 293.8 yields 25.12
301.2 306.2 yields 16.93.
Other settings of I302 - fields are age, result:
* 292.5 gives 11.15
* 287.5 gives 22.13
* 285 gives 25.12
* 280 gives 24.98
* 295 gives 10.93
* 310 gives 13.54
